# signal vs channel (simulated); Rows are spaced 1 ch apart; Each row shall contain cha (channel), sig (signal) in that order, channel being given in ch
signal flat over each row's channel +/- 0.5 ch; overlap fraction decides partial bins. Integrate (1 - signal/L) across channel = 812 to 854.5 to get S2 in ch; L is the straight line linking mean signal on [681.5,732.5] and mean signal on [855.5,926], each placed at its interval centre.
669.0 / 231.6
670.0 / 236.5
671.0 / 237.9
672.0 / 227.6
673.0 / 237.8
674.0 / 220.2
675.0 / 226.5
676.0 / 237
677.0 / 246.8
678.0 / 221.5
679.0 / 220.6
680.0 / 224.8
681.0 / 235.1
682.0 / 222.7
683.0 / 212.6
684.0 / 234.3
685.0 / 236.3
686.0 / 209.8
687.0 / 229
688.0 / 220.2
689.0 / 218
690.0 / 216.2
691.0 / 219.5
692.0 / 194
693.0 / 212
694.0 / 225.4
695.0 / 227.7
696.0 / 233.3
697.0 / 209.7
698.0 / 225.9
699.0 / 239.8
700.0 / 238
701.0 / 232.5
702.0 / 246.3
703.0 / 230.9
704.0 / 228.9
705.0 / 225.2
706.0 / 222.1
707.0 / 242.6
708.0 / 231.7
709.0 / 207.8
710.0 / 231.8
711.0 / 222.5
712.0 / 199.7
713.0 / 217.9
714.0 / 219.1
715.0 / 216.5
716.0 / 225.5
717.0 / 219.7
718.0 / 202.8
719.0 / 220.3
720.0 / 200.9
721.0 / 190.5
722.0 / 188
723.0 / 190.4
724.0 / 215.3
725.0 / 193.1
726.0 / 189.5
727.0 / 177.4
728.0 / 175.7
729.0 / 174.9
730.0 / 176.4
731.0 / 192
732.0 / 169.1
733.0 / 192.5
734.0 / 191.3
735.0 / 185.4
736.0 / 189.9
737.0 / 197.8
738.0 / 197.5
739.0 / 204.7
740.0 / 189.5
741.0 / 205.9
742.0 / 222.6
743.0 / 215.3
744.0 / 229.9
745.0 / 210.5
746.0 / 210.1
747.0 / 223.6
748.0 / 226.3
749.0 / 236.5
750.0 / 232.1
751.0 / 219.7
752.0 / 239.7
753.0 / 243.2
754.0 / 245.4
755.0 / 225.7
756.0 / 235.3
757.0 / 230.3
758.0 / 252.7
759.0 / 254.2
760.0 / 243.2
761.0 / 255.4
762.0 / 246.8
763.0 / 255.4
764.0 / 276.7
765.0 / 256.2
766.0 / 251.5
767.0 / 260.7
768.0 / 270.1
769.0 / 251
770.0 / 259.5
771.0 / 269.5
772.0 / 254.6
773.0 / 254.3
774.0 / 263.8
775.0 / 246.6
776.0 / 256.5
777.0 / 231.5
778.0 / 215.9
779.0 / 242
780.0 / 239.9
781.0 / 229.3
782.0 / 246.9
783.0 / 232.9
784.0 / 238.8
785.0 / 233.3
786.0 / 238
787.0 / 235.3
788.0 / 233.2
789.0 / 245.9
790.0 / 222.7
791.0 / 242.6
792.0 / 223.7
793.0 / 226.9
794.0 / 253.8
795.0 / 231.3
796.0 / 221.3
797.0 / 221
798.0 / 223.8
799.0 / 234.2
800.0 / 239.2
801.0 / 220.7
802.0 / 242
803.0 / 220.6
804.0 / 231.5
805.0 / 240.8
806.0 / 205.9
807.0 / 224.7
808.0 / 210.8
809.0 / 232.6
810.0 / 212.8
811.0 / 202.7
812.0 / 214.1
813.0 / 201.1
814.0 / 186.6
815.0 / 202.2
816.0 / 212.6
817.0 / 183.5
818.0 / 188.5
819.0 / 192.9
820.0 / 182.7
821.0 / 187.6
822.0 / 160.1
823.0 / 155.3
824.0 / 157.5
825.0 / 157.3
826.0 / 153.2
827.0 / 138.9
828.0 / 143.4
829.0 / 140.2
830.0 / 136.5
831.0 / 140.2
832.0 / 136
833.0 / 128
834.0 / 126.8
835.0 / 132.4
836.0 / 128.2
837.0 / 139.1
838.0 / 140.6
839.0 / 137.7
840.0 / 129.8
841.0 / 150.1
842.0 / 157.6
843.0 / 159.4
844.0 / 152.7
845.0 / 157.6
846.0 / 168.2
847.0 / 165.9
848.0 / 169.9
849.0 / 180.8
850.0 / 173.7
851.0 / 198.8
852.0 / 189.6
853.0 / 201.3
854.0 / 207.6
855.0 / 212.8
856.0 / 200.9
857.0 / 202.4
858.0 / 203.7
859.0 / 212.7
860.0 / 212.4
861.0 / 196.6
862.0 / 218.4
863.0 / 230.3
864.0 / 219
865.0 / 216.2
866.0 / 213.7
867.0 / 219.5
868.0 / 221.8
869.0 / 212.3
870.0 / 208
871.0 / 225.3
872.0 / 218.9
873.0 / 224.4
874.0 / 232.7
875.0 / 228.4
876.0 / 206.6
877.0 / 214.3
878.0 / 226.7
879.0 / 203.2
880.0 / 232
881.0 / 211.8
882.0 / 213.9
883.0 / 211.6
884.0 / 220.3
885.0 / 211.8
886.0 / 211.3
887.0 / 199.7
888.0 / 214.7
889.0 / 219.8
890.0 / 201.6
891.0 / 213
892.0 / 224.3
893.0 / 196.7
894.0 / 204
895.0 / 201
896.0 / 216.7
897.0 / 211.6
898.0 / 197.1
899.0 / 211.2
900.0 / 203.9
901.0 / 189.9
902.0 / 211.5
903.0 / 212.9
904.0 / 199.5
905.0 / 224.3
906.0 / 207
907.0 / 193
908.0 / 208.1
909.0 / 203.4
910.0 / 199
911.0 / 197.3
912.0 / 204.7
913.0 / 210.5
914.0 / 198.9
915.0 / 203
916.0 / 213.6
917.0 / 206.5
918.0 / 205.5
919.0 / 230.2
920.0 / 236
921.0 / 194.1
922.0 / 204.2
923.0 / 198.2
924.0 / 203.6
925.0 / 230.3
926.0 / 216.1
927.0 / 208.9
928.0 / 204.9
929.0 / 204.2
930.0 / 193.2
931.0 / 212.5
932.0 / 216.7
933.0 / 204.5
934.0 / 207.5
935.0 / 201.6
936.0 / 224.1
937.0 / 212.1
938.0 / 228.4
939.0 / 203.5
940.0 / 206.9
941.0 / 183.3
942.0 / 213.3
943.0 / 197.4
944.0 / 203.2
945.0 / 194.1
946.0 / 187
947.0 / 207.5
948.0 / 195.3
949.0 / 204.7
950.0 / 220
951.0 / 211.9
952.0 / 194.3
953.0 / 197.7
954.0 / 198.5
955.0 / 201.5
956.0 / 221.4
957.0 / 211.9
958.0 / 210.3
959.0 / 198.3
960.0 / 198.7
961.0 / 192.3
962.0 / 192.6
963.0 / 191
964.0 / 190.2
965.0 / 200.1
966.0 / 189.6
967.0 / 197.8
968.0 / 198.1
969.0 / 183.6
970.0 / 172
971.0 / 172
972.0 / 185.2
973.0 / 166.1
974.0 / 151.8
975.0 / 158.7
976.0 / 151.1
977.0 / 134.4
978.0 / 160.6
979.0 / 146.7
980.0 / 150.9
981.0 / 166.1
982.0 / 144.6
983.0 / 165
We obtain 9.7 ch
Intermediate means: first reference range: 214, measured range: 164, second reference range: 211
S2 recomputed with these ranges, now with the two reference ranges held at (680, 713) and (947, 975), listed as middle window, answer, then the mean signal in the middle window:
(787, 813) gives -1.8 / 227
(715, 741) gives 3.1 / 195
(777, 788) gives -1.1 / 235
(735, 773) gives -2.9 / 234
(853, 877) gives -1.1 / 215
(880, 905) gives -1.0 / 210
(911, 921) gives -0.6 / 210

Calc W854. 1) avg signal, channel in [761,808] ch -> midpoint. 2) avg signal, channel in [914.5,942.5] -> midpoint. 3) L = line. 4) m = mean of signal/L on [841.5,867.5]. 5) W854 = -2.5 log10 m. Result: 0.16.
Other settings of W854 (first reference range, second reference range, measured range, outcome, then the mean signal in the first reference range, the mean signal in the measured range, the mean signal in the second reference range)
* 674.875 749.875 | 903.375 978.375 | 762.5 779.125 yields -0.21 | 214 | 254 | 199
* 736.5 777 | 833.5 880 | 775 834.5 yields 0.05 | 238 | 206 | 191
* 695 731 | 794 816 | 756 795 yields -0.13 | 213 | 246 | 221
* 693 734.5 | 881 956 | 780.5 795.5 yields -0.13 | 211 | 236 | 207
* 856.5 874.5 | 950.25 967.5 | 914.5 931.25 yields -0.02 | 216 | 210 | 200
